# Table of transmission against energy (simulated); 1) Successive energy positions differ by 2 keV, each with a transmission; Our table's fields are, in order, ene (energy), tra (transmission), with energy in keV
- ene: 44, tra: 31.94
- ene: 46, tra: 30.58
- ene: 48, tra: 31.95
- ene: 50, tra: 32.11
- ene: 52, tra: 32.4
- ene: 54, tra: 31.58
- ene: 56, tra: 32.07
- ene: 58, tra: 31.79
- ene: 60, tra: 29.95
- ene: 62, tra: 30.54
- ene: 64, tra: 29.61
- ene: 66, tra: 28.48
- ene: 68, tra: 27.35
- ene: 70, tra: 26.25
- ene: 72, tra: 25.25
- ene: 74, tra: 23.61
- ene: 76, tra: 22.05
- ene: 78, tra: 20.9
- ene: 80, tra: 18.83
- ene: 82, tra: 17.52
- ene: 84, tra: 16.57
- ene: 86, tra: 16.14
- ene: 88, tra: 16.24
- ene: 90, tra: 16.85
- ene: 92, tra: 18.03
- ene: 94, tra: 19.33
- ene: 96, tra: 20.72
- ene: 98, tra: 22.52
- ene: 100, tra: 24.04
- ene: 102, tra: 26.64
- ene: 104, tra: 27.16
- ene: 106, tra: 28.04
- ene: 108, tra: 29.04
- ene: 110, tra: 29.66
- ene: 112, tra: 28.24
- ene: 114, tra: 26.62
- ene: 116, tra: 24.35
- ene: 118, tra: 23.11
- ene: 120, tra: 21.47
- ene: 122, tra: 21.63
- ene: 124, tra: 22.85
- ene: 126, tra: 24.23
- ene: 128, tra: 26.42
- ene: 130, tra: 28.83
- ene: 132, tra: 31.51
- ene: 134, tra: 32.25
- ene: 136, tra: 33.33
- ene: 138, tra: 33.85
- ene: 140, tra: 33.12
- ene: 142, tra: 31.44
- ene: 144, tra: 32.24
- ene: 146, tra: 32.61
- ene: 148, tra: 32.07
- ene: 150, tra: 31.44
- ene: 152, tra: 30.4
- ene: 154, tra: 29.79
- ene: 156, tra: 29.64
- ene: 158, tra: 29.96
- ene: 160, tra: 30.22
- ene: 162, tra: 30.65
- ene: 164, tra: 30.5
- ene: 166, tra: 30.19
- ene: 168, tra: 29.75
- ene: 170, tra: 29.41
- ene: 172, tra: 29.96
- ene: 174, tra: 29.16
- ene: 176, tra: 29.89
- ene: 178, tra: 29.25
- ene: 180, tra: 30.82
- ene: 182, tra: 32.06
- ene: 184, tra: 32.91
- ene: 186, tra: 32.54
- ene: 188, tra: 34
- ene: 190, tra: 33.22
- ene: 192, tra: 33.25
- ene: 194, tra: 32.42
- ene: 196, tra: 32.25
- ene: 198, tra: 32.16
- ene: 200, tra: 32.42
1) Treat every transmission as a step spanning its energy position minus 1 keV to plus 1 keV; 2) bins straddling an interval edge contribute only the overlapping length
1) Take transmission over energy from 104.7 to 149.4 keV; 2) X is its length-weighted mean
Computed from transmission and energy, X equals 28.5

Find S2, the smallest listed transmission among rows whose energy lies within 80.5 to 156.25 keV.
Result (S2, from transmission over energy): 16.14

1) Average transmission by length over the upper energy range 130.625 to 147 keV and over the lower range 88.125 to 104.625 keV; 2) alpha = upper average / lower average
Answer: 1.51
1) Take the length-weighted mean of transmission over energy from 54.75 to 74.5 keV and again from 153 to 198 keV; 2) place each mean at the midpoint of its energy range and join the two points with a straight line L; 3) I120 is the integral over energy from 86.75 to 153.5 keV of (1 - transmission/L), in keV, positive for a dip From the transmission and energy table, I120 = 7.2 keV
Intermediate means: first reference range 28.7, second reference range 31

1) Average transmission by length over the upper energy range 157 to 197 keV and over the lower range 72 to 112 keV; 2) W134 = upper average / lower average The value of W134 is 1.4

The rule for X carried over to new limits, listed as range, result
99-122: 26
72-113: 22.2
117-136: 26.2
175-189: 31.6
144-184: 30.5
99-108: 26.8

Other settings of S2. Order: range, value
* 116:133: 21.47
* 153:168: 29.64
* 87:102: 16.24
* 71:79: 20.9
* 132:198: 29.16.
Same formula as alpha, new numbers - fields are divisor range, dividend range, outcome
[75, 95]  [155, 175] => 1.64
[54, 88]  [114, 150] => 1.15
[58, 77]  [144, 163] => 1.13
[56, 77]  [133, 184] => 1.12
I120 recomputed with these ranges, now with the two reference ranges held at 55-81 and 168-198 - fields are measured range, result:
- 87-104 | 4.2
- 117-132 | 2.3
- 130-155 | -1.8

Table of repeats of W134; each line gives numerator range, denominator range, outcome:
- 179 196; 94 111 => 1.28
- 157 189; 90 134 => 1.23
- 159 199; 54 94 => 1.32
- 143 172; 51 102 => 1.28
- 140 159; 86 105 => 1.48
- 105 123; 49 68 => 0.84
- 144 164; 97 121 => 1.19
